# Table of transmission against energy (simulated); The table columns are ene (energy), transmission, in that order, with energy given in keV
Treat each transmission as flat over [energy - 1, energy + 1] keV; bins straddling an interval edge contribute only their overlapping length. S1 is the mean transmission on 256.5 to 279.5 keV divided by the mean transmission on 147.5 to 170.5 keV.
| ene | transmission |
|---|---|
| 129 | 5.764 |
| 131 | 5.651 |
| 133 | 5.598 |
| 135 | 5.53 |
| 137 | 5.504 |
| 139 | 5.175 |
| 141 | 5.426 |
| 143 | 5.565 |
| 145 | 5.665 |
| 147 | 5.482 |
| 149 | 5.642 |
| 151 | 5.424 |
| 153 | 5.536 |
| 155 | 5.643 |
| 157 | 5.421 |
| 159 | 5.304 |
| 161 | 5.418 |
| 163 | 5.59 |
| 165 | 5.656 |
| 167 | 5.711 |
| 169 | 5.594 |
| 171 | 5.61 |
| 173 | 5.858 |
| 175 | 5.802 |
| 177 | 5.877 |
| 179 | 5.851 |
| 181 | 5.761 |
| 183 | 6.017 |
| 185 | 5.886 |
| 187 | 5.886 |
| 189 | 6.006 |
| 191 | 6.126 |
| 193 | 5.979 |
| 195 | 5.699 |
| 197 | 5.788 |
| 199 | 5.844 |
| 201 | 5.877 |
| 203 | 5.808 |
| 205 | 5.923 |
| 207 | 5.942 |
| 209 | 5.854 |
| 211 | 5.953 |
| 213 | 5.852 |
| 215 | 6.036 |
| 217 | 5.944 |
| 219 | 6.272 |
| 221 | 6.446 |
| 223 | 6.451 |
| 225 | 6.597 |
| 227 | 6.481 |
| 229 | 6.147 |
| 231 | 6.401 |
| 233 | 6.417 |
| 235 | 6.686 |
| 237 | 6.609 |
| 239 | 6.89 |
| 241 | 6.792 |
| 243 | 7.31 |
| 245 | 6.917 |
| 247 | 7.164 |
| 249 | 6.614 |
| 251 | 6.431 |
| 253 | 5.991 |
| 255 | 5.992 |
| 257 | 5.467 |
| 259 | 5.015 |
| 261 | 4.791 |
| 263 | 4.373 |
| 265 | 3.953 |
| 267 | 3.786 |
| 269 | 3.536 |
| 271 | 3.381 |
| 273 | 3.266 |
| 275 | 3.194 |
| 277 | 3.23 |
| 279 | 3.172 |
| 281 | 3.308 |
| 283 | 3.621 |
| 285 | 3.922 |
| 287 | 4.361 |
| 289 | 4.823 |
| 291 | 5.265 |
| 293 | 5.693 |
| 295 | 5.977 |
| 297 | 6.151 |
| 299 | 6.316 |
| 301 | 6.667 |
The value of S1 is 0.7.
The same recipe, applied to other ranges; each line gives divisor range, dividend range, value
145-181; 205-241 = 1.12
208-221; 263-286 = 0.59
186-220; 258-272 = 0.69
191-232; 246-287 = 0.74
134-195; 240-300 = 0.88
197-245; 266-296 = 0.64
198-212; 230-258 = 1.11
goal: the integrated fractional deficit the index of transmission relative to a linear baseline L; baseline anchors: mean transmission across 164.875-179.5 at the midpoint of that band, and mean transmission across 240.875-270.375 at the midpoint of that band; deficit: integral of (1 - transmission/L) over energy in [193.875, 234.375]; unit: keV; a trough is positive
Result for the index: -3.21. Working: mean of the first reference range 5.75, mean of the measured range 6.09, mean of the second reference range 5.55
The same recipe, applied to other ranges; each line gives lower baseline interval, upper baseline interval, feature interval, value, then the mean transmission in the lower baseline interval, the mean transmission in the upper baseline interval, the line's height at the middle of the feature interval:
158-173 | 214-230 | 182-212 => 0.35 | 5.57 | 6.3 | 5.98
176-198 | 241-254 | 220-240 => -0.04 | 5.9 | 6.74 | 6.5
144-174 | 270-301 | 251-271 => -0.44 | 5.57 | 4.45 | 4.67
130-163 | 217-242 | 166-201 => 0.59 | 5.5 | 6.49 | 5.94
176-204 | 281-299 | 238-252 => -3.90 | 5.89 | 4.96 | 5.38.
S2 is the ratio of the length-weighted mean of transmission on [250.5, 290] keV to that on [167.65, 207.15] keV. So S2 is 0.73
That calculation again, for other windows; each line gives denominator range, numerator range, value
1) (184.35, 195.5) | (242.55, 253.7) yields 1.13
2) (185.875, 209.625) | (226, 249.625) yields 1.14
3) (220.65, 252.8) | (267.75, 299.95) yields 0.65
